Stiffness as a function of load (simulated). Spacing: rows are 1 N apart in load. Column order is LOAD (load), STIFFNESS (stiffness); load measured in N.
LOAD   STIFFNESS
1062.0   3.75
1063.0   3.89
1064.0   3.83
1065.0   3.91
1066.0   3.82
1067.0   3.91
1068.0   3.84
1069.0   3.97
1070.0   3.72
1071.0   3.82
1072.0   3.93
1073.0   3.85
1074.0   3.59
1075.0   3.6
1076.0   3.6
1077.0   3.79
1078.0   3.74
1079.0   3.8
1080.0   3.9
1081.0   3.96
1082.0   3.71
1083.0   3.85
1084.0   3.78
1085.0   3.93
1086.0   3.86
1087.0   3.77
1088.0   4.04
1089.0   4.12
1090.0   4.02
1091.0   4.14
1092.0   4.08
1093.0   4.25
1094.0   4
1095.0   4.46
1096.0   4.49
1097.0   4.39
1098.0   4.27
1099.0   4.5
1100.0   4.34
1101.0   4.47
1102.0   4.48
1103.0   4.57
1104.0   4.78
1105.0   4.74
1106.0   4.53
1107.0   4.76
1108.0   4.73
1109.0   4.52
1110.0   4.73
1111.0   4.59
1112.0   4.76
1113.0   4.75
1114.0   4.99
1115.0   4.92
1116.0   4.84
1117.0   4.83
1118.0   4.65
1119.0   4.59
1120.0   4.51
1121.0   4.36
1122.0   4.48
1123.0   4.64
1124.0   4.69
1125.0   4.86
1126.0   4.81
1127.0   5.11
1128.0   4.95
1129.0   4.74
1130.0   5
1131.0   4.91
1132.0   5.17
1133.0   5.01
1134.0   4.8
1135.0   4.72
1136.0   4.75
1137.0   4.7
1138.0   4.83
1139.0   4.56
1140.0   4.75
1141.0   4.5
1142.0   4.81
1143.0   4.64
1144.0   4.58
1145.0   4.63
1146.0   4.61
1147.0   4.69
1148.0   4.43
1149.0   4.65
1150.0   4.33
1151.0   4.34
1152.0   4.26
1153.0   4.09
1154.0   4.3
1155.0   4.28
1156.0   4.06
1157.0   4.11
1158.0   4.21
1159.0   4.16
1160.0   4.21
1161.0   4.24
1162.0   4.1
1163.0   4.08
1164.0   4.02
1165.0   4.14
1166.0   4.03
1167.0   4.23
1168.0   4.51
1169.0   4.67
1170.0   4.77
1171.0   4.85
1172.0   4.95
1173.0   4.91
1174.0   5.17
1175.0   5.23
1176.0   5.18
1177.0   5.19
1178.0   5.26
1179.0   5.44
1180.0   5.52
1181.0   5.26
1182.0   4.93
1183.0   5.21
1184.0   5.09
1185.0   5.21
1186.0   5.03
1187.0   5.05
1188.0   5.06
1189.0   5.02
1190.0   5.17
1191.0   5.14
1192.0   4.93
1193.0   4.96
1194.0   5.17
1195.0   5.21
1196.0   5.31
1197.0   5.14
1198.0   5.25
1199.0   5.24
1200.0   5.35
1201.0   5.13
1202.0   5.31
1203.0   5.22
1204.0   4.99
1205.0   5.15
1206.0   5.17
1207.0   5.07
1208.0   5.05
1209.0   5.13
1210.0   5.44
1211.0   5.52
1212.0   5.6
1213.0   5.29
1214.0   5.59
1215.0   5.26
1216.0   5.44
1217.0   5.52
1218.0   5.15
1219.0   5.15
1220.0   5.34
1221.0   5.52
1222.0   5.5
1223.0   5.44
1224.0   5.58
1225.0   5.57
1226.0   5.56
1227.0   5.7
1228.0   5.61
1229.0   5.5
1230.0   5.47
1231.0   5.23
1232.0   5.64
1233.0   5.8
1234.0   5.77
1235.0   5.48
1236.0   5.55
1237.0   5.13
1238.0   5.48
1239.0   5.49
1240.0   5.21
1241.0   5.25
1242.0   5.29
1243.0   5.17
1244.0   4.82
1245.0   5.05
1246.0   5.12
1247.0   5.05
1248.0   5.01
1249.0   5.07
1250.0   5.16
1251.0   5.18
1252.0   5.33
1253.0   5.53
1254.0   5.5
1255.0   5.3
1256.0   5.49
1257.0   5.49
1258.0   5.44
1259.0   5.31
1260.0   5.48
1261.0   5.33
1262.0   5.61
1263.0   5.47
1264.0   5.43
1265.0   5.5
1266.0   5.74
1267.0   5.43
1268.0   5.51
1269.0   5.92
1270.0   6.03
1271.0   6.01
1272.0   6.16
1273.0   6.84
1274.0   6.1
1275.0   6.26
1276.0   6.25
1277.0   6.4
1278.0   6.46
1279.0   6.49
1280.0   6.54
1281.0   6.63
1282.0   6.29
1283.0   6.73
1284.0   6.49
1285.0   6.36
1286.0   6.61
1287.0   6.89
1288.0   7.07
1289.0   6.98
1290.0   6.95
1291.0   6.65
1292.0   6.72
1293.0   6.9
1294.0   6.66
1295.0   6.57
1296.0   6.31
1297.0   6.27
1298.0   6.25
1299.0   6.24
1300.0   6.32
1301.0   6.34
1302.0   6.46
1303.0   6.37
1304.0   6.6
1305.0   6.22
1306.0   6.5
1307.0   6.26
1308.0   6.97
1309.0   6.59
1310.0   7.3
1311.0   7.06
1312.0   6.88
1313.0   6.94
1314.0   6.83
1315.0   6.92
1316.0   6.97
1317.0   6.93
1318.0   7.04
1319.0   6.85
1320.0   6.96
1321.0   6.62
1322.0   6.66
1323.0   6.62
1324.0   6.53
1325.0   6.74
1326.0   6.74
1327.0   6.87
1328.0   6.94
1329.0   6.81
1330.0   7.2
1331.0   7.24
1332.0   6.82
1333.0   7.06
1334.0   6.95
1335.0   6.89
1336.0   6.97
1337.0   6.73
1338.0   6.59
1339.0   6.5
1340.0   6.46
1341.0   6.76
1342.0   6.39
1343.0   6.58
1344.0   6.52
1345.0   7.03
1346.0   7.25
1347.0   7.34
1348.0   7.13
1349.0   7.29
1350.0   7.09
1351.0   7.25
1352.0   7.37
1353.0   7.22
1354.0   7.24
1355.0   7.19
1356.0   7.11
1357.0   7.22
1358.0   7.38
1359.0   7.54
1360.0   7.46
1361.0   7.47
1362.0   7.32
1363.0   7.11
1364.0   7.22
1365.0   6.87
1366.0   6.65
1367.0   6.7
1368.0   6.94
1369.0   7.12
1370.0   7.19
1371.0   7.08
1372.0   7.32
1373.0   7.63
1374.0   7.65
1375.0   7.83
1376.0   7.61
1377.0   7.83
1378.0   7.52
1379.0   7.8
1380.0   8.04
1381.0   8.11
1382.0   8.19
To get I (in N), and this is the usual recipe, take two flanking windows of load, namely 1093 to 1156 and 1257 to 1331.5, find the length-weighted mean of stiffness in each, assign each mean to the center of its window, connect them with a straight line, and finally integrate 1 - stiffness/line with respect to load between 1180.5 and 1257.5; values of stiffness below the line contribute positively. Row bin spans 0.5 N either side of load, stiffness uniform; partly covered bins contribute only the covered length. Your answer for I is 4.7 N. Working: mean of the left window 4.62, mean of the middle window 5.29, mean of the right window 6.45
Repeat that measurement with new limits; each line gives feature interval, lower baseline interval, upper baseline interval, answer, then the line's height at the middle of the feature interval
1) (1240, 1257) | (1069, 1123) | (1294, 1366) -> 2.1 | 5.96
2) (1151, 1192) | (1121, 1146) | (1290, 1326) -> 3.8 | 5.18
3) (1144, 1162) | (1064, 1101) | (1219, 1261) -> 1.0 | 4.6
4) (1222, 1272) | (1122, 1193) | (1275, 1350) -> 3.7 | 5.87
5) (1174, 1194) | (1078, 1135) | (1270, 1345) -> 0.6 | 5.32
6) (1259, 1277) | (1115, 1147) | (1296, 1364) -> 1.1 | 6.21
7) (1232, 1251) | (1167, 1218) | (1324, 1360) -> 1.6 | 5.75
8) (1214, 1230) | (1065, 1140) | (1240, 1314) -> 0.2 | 5.53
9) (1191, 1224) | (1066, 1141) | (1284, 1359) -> 1.6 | 5.54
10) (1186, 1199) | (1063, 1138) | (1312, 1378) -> 0.6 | 5.36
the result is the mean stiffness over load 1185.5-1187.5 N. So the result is 5.04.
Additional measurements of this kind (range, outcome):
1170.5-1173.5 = 4.9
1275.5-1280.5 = 6.43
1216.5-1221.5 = 5.34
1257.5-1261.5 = 5.39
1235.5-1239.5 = 5.41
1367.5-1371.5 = 7.08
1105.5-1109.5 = 4.63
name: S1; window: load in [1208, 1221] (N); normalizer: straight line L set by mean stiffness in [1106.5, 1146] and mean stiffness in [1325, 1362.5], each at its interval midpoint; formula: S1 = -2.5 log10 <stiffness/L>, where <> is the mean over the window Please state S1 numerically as 0.06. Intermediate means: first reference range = 4.75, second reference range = 7.02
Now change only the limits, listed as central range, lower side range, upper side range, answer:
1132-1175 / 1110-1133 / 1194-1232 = 0.107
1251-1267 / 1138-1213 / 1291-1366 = 0.092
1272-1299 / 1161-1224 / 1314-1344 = -0.051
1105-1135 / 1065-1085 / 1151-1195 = -0.129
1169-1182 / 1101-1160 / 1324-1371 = 0.001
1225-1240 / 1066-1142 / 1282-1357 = 0.058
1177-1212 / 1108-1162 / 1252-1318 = 0.019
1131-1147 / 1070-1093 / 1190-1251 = -0.067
